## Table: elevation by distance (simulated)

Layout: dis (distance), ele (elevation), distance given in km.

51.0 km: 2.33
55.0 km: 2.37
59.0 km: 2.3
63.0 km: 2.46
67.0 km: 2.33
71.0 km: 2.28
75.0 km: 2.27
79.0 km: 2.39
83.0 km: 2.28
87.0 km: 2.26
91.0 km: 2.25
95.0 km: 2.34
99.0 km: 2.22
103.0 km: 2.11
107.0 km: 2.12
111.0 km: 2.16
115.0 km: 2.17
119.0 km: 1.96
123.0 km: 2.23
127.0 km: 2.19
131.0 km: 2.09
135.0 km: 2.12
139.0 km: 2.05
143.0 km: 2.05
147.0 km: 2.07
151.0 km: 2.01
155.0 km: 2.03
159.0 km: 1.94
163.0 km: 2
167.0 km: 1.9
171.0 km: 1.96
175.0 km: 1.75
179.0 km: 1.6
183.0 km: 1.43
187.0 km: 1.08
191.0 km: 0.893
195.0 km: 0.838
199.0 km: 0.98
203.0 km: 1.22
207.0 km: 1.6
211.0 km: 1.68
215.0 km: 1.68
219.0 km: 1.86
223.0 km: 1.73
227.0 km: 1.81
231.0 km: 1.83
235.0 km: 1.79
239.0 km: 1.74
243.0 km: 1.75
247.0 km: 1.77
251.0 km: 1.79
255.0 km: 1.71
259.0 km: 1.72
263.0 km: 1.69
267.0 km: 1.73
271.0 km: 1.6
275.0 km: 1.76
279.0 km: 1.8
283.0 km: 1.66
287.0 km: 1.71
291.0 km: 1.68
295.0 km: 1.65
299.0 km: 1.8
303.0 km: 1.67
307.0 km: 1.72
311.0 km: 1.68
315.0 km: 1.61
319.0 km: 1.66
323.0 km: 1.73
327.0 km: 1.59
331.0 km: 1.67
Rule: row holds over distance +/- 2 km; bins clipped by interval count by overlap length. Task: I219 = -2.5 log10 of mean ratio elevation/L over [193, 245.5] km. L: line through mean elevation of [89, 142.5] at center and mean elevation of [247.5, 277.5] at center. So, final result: 0.16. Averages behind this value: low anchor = 2.15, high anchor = 1.72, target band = 1.58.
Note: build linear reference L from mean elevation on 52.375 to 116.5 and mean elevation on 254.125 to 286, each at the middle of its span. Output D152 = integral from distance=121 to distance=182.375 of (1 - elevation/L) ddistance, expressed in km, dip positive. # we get 2.47 km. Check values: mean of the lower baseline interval 2.27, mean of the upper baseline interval 1.71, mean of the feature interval 1.99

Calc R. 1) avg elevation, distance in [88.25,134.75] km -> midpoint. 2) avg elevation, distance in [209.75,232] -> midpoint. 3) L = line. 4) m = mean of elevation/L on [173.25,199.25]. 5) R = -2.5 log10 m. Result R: 0.466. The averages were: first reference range 2.17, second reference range 1.76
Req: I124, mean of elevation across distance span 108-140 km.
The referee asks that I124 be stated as 2.12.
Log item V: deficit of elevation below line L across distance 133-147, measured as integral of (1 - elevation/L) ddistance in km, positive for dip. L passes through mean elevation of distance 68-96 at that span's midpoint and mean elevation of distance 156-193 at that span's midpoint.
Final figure -1.5 km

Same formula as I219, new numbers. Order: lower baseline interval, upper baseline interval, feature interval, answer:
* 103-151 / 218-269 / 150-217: 0.24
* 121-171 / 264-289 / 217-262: 0.02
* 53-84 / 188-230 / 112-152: -0.09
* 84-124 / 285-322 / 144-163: 0.03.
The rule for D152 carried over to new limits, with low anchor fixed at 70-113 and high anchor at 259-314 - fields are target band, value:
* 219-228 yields 0.4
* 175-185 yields 2.2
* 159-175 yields 0.8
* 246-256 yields 0.2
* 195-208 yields 5.1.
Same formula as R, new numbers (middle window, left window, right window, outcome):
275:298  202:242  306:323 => -0.02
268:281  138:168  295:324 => 0.03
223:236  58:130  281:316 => 0.04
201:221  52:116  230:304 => 0.18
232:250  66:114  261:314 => 0.04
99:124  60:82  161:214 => -0.05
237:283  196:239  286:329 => -0.06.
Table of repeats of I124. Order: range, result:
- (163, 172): 1.94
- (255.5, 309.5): 1.71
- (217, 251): 1.79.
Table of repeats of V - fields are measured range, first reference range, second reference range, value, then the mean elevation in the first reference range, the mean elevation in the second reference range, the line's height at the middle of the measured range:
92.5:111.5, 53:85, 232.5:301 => 0.3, 2.33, 1.73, 2.23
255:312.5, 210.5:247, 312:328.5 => -0.3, 1.77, 1.65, 1.7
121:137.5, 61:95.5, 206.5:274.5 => -0.1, 2.32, 1.74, 2.13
